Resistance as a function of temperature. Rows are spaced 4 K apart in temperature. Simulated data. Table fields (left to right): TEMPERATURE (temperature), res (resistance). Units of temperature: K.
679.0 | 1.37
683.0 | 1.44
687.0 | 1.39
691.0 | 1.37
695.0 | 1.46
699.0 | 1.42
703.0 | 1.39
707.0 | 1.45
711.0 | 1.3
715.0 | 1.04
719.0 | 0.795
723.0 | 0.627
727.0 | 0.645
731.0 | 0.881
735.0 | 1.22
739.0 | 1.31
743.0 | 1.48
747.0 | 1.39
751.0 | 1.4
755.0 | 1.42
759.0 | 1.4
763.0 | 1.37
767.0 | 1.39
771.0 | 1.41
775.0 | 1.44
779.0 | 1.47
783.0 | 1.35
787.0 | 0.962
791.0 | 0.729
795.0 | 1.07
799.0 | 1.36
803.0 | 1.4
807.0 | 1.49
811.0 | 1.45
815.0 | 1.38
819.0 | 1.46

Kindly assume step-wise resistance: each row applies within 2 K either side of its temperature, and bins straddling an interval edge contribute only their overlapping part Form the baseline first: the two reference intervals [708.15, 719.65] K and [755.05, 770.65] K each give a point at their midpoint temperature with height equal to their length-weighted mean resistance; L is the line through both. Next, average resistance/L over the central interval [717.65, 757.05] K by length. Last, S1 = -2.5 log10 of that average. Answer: 0.12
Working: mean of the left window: 1.1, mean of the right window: 1.39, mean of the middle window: 1.12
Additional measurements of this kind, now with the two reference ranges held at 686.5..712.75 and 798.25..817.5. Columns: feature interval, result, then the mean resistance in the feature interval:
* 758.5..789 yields 0.05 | 1.35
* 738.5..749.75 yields 0.00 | 1.4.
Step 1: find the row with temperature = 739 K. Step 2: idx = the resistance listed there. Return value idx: 1.31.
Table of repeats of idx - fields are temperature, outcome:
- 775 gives 1.44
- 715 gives 1.04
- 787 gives 0.962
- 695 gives 1.46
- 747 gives 1.39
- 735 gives 1.22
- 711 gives 1.3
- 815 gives 1.38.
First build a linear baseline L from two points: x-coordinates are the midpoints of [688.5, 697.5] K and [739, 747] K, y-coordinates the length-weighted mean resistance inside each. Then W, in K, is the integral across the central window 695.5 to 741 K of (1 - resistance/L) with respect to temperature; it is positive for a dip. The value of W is 9.79 K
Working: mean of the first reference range 1.41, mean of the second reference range 1.42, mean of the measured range 1.11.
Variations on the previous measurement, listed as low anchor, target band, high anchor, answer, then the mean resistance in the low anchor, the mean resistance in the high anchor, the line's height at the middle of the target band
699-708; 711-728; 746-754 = 6.8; 1.42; 1.4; 1.41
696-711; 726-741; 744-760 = 3.9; 1.41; 1.41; 1.41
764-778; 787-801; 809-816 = 3.7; 1.41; 1.42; 1.42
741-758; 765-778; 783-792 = -2.9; 1.42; 0.971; 1.16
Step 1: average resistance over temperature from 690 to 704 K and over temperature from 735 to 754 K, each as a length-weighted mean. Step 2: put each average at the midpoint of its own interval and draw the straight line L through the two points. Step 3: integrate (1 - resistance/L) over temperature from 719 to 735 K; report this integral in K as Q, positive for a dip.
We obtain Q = 6.9 K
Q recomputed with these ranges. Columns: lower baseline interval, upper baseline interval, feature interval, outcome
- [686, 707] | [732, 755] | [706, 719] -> 2.0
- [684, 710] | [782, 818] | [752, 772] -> -1.4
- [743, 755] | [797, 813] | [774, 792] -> 2.8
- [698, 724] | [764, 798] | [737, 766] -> -4.7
